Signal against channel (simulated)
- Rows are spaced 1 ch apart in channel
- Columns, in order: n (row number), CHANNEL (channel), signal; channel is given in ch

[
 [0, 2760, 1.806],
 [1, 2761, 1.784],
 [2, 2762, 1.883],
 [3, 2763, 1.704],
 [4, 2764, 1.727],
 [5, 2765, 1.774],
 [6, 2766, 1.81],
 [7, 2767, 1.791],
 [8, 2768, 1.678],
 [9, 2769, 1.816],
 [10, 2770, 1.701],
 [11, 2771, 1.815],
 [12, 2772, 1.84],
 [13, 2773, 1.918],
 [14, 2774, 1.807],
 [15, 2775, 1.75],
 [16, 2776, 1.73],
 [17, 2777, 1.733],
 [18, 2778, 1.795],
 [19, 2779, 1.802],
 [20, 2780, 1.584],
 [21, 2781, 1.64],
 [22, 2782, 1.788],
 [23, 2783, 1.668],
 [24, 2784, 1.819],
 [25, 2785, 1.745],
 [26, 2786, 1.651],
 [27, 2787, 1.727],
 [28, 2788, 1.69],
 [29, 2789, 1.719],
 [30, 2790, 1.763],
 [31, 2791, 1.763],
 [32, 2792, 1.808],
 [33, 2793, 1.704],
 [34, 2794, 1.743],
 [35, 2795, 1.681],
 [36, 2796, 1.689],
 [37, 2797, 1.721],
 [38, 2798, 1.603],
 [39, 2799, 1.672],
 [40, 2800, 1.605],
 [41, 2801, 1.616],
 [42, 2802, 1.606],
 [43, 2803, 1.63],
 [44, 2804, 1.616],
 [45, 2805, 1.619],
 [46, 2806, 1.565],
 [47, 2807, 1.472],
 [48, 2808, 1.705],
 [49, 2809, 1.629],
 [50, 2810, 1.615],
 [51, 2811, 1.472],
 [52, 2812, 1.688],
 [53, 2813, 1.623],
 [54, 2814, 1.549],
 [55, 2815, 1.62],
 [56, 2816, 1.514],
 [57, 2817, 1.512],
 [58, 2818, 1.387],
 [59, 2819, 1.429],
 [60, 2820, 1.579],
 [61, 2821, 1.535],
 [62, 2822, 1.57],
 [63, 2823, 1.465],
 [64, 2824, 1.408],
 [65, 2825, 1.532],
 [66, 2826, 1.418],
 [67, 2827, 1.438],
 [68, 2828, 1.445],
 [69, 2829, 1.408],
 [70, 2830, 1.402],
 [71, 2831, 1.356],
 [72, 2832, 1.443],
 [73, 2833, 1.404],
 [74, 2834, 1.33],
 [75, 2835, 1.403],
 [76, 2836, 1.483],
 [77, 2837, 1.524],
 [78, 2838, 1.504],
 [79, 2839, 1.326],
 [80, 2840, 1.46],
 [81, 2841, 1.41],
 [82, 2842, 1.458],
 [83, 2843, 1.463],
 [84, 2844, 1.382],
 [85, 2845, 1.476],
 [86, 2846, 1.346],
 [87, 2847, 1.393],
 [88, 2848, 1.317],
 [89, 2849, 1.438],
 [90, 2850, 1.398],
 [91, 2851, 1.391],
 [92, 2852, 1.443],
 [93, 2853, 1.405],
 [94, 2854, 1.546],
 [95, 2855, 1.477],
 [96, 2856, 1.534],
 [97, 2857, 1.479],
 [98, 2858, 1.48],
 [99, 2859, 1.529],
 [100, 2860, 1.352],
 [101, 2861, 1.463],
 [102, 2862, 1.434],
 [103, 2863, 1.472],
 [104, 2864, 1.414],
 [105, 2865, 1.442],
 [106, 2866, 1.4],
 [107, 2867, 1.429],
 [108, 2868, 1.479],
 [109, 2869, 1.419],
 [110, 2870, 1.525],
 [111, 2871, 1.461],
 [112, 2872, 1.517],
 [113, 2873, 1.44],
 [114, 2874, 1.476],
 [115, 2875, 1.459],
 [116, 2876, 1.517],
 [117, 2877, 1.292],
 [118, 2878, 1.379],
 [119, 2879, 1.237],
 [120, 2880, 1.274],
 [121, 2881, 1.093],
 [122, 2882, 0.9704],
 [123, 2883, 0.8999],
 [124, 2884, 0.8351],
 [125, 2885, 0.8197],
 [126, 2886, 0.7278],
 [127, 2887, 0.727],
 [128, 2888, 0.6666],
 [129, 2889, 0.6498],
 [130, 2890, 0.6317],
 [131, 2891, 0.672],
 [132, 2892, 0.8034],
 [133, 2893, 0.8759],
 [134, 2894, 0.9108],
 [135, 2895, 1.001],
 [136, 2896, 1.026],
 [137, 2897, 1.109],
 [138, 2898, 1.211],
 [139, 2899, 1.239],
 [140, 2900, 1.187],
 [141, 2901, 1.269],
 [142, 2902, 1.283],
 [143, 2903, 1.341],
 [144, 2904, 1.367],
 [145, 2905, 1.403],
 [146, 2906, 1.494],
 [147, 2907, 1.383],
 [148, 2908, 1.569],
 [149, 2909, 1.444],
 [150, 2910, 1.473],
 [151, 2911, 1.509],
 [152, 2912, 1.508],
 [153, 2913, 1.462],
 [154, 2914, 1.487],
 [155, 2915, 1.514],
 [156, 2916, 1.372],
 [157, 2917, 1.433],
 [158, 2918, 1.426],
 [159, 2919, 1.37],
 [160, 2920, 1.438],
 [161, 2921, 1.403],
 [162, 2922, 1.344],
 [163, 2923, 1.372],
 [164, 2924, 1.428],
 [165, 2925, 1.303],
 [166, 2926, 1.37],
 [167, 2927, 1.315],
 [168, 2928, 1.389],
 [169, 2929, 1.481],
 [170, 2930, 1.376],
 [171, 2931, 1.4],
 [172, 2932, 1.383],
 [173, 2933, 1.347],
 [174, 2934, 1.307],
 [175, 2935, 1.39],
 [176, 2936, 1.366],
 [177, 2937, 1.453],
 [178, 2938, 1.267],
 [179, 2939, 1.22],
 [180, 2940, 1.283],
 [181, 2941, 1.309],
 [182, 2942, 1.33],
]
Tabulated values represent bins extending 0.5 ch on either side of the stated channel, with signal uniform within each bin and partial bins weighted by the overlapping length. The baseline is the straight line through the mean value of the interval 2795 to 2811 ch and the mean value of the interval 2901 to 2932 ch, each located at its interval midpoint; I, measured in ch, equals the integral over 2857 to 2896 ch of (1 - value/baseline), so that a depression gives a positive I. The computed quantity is 7.8 ch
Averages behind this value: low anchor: 1.62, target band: 1.19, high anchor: 1.41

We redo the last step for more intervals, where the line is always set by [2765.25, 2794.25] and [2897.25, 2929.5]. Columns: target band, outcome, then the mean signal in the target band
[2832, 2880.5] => 3.6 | 1.43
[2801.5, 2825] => 1.5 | 1.56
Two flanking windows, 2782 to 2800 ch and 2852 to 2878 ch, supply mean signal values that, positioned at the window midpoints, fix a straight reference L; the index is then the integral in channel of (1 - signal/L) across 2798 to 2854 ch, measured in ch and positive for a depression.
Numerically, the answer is 3.6 ch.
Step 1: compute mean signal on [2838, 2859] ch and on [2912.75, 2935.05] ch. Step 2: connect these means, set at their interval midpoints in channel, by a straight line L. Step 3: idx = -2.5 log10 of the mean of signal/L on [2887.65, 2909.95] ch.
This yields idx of 0.24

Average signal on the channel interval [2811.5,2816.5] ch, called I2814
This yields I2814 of 1.6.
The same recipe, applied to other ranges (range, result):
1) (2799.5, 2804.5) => 1.61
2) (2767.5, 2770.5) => 1.73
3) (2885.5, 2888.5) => 0.707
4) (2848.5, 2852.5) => 1.42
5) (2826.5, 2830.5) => 1.42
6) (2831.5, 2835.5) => 1.4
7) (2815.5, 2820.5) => 1.48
